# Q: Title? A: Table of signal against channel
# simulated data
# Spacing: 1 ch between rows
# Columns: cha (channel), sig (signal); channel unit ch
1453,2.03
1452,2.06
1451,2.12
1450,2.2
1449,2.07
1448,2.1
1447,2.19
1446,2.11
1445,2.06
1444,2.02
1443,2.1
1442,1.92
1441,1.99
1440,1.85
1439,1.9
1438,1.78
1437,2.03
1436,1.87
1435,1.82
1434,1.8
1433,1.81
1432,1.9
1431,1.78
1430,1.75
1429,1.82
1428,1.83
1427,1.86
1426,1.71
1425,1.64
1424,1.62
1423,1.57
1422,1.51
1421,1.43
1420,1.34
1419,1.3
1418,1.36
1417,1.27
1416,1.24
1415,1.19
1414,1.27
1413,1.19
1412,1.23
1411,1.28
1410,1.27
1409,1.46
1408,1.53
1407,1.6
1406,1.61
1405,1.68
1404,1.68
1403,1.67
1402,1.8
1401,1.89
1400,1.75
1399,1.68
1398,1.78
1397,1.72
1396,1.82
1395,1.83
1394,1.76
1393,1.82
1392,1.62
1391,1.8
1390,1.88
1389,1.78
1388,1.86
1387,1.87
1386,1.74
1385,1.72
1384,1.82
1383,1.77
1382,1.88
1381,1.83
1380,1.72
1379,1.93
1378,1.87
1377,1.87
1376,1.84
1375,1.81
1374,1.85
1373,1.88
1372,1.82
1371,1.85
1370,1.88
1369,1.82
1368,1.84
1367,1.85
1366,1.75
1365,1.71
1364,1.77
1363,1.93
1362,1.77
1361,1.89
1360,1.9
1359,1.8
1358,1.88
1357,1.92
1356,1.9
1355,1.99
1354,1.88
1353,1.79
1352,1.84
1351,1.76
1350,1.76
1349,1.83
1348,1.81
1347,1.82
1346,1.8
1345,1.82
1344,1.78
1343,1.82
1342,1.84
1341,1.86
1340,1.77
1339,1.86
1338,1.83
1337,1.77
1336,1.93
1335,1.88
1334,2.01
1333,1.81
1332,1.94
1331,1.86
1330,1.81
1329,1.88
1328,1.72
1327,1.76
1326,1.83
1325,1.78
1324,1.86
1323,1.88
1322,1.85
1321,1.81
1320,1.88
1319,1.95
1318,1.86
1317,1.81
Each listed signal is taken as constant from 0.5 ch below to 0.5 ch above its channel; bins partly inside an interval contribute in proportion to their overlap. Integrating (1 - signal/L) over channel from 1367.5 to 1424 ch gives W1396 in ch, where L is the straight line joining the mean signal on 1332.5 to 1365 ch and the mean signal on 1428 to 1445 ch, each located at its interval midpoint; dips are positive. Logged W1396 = 6.2 ch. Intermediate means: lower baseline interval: 1.84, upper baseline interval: 1.89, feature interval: 1.66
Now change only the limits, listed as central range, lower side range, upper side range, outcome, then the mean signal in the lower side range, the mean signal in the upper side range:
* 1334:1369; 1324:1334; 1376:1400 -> -0.3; 1.83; 1.8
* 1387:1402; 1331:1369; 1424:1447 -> 0.6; 1.84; 1.88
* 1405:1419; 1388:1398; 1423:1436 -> 3.3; 1.79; 1.77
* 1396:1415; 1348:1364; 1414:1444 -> 2.0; 1.85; 1.69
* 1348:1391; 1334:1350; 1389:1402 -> -0.7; 1.83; 1.78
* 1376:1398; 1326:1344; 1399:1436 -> -1.7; 1.84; 1.57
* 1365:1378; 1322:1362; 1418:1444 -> -0.2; 1.84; 1.75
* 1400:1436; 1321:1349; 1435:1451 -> 7.3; 1.84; 2.01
